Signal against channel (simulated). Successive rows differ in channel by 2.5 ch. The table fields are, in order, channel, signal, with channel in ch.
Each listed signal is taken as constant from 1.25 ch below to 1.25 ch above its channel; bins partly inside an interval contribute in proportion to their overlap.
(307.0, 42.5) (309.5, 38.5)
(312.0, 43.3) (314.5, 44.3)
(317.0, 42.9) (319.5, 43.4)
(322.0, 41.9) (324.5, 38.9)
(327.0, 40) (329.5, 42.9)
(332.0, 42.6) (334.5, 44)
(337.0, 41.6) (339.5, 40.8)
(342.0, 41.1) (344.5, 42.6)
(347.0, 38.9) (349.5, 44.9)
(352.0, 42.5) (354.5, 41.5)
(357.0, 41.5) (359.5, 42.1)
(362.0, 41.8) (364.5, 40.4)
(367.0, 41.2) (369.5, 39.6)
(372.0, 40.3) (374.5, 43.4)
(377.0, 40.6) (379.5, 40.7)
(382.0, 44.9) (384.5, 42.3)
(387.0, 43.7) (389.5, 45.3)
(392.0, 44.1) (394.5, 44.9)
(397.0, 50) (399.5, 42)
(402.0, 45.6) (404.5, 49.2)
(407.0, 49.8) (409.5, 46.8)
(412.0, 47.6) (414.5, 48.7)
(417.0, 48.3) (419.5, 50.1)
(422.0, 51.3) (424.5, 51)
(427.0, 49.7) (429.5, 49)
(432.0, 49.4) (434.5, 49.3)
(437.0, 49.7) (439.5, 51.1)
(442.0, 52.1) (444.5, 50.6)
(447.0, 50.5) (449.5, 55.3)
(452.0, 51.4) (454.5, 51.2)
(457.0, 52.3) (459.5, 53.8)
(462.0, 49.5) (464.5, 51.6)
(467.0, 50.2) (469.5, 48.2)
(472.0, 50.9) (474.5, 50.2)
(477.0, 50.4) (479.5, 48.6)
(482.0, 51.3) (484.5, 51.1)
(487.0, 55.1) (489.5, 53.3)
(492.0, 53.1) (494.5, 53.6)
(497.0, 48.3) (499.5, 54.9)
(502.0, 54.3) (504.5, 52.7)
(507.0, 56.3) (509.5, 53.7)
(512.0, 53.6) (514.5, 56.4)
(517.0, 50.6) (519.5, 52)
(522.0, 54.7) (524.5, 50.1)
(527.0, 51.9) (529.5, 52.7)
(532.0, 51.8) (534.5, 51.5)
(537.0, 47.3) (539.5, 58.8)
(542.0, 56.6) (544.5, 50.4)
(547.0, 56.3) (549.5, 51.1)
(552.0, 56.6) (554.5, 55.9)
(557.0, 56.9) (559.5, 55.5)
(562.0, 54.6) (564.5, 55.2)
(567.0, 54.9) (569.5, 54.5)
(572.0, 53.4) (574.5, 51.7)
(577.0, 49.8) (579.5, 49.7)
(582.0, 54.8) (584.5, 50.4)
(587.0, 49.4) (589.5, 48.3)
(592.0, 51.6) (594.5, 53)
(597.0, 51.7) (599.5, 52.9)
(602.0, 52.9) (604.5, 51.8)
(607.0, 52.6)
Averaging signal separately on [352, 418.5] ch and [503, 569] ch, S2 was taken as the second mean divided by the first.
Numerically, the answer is 1.22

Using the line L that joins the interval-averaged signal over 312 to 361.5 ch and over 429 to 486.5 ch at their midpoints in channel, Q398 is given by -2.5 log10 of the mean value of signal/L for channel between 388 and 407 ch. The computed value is 0.01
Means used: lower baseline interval 42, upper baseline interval 50.8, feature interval 46.1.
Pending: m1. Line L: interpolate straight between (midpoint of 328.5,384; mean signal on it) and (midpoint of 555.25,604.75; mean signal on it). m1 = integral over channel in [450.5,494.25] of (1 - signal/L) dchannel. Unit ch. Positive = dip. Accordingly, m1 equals -3.6 ch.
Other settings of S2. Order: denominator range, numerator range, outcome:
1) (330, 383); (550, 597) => 1.27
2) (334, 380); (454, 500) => 1.24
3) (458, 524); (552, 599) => 1.01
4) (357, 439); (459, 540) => 1.14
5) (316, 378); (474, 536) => 1.26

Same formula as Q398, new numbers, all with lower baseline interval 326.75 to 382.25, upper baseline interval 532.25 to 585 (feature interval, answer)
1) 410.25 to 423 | -0.086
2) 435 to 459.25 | -0.099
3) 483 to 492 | -0.077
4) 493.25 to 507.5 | -0.062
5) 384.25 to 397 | -0.023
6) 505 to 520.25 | -0.059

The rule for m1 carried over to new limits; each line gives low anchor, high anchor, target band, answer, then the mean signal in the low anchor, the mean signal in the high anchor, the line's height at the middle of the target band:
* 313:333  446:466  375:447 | 1.8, 42.1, 51.9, 48.6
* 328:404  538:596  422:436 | -1.2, 42.6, 53.4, 46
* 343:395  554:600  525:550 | -1.0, 42.2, 52.8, 50.8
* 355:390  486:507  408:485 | -2.7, 41.9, 53.3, 48.7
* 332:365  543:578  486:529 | -1.8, 41.9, 54.1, 51.1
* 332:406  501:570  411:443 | -2.2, 42.8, 53.8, 46.7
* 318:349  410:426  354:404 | 3.2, 41.7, 49.4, 45.8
